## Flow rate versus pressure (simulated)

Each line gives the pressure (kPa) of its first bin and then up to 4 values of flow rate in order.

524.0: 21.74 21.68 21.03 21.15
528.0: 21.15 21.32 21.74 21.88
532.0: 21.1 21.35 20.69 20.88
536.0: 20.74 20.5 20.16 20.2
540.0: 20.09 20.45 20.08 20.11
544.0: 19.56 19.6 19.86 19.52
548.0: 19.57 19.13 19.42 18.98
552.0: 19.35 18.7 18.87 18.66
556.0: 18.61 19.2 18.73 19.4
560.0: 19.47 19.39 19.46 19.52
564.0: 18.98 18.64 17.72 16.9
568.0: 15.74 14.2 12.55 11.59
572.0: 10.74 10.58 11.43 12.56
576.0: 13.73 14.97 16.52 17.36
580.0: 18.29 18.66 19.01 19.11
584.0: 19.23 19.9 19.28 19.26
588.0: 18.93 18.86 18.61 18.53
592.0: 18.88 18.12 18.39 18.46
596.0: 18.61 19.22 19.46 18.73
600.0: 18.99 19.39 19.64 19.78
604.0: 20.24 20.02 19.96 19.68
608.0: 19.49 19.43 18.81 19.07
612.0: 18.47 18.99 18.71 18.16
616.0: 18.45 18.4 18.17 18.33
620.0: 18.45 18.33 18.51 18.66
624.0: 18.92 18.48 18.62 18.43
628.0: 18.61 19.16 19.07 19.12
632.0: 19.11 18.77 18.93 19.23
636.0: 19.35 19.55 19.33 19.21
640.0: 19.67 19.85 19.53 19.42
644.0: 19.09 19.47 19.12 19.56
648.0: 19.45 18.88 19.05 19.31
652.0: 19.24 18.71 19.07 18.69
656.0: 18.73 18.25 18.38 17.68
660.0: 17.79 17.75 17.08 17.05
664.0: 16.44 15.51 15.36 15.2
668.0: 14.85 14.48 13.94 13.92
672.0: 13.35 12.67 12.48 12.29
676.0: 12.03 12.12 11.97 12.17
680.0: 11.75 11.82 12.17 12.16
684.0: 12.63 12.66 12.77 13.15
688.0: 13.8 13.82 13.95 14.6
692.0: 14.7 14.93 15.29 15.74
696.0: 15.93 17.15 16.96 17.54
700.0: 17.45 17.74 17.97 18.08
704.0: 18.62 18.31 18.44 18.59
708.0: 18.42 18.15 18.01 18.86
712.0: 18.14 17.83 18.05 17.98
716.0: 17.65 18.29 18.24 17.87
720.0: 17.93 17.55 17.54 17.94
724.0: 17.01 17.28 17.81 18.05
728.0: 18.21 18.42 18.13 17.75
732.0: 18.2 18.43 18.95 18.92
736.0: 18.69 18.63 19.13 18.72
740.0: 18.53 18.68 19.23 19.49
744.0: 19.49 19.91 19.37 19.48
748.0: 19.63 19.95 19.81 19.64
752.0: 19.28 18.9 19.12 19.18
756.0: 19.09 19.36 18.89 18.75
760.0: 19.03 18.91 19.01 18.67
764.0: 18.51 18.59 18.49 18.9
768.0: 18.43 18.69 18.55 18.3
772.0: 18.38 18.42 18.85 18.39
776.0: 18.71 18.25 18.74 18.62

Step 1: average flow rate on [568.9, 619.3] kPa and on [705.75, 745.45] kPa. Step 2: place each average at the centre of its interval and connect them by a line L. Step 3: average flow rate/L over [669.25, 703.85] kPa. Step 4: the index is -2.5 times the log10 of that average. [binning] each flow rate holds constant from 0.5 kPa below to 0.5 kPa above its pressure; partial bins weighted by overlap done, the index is 0.27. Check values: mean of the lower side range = 17.8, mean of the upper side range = 18.3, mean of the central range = 14.2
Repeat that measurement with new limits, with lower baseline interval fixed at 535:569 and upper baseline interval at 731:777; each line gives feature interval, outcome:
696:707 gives 0.072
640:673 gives 0.087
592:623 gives 0.010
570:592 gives 0.163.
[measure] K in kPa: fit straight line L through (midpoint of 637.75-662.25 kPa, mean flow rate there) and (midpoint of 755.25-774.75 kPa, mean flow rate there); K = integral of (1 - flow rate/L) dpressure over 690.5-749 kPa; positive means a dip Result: 2.5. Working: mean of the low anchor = 18.9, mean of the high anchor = 18.7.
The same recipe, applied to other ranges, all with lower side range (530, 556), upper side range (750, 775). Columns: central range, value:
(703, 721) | 0.9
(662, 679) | 4.7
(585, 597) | 0.6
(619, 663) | 1.4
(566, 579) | 4.0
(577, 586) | 0.6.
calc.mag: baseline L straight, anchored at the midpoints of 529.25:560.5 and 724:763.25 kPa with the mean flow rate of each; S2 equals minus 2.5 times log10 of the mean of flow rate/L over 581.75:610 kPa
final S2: 0.03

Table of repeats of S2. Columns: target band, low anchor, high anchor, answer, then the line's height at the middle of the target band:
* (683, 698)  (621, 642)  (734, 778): 0.302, 19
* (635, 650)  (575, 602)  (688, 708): -0.112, 17.5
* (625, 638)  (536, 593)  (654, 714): -0.142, 16.7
